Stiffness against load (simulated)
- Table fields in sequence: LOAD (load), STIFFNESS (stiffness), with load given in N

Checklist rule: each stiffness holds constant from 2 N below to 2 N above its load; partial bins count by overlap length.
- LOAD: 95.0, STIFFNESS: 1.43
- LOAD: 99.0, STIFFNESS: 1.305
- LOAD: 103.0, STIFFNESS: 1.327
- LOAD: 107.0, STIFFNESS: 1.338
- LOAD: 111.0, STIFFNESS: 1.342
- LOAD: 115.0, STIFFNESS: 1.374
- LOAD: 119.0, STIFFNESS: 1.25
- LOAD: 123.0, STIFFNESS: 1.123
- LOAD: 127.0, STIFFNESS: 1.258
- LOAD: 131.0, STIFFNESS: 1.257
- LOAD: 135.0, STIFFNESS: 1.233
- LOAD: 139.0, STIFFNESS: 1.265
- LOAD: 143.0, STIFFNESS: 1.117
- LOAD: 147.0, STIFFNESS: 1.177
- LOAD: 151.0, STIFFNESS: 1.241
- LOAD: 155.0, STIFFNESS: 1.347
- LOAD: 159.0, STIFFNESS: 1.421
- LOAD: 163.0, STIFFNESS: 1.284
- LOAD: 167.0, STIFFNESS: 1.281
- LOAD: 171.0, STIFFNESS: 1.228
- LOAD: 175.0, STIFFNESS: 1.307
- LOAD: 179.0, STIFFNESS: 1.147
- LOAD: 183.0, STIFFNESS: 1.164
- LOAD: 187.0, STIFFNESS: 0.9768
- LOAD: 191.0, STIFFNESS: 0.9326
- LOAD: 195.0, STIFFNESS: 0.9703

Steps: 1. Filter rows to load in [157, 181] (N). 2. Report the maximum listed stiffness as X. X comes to 1.421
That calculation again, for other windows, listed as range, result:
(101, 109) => 1.338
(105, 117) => 1.374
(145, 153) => 1.241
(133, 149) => 1.265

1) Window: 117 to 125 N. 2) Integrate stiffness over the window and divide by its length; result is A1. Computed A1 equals 1.19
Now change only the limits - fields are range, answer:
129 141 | 1.25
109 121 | 1.32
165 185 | 1.23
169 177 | 1.27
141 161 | 1.26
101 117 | 1.35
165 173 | 1.25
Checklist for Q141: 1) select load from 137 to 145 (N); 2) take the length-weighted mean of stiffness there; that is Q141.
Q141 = 1.19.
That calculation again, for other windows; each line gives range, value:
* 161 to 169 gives 1.28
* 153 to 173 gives 1.31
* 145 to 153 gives 1.21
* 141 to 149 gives 1.15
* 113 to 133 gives 1.25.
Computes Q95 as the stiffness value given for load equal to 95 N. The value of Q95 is 1.43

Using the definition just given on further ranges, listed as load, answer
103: 1.327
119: 1.25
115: 1.374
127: 1.258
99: 1.305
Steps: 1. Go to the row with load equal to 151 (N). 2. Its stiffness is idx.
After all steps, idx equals 1.241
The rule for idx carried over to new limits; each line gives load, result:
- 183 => 1.164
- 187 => 0.9768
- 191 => 0.9326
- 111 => 1.342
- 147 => 1.177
